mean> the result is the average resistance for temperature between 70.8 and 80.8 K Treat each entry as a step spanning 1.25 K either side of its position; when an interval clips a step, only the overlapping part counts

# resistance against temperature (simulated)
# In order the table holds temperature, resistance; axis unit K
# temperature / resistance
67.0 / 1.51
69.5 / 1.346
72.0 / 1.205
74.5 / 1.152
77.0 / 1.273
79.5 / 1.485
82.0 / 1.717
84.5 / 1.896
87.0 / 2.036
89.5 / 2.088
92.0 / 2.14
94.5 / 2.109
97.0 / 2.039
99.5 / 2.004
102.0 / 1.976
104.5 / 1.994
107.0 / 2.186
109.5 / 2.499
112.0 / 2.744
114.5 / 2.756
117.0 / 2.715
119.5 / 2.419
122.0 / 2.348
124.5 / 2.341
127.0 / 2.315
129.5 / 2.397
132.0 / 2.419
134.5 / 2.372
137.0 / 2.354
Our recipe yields 1.28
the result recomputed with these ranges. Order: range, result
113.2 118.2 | 2.74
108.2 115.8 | 2.66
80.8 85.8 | 1.81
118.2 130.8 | 2.37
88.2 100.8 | 2.08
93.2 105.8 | 2.03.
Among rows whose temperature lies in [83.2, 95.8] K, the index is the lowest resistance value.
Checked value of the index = 1.896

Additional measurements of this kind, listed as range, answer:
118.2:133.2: 2.315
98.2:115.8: 1.976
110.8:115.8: 2.744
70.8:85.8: 1.152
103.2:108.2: 1.994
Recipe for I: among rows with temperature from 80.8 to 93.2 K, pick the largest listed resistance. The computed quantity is 2.14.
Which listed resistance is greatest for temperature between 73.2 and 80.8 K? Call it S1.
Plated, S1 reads 1.485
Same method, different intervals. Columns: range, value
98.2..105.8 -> 2.004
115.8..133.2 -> 2.715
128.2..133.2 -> 2.419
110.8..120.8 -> 2.756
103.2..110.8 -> 2.499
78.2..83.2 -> 1.717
